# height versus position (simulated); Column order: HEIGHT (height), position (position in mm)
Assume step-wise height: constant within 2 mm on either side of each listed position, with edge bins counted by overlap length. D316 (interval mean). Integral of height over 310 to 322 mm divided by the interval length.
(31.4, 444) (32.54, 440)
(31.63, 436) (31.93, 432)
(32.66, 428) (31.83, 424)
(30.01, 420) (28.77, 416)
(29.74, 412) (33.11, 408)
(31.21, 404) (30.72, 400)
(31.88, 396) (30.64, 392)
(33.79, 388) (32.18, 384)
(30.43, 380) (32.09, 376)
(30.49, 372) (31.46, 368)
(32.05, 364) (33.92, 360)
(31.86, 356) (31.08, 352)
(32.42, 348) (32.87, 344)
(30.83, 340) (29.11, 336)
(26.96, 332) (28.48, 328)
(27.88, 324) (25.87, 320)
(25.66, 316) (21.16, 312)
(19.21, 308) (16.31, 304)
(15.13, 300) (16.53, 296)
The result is 24.2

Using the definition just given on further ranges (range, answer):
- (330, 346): 29.9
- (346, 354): 31.8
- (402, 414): 31.4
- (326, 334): 27.7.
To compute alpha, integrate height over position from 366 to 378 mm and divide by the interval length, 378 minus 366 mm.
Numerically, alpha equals 31.3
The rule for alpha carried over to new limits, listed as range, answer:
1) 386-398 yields 32.1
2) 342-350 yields 32.6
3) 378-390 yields 32.1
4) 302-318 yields 20.6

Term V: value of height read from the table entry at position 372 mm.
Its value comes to 30.49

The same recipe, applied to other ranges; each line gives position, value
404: 31.21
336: 29.11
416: 28.77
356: 31.86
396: 31.88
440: 32.54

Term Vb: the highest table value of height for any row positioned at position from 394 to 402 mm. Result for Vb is 31.88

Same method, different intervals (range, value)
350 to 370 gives 33.92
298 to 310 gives 19.21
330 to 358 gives 32.87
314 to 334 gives 28.48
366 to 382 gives 32.09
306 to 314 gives 21.16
